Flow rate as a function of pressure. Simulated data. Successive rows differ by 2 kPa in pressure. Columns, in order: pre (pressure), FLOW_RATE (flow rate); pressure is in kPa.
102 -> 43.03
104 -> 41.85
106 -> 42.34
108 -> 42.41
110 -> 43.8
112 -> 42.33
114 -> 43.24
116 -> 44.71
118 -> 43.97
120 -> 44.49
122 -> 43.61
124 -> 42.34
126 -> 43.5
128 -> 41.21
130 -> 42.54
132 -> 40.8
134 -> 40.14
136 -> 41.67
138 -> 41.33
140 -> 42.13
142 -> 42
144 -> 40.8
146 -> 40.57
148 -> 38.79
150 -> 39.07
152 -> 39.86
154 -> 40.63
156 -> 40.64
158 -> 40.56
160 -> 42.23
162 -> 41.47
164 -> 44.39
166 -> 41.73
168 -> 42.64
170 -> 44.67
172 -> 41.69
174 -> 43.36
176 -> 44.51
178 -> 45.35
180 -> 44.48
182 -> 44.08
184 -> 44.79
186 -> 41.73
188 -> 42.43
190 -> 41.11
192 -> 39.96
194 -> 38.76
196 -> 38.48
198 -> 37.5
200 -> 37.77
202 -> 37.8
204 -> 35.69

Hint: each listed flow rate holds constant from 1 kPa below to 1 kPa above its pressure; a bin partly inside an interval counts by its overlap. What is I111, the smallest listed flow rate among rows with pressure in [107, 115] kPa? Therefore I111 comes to 42.33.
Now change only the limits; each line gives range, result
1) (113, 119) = 43.24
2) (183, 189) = 41.73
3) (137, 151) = 38.79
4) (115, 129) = 41.21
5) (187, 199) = 37.5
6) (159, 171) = 41.47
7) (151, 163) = 39.86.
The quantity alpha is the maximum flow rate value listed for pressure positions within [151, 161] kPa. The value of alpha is 42.23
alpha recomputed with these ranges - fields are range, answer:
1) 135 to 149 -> 42.13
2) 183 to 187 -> 44.79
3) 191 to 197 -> 39.96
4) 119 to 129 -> 44.49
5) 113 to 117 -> 44.71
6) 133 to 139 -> 41.67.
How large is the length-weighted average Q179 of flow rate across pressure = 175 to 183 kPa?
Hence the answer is 44.6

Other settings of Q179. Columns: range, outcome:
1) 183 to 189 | 43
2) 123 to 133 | 42.1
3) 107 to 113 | 42.8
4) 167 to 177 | 43.4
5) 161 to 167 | 42.5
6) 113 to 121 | 44.1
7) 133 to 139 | 41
